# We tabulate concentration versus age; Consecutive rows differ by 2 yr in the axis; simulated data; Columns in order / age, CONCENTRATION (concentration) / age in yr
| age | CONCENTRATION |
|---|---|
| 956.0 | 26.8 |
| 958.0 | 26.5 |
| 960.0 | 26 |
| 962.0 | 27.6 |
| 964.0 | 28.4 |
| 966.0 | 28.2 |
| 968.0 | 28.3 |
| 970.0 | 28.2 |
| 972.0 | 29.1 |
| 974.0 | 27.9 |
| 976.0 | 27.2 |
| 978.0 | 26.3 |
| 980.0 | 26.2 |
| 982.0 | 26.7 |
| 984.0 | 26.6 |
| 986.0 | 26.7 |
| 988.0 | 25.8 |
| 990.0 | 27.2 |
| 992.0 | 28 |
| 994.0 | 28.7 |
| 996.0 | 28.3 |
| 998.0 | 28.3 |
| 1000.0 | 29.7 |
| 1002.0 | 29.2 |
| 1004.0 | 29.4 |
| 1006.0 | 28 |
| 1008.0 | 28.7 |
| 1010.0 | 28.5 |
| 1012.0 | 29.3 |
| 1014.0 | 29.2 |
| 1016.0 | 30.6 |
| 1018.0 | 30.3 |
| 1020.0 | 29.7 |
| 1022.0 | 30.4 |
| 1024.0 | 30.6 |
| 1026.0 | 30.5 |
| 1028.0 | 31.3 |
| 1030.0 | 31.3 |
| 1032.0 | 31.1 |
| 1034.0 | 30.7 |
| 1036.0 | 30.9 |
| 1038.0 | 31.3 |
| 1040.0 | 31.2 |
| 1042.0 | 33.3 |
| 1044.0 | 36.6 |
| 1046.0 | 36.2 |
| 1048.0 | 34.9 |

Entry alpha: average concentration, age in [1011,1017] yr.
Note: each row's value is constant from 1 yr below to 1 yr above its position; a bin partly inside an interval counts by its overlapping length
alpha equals 29.7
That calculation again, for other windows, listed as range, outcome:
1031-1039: 31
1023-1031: 30.9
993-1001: 28.8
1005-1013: 28.6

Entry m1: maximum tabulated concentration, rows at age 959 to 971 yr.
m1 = 28.4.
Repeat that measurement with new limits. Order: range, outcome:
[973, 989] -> 27.9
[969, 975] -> 29.1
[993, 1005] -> 29.7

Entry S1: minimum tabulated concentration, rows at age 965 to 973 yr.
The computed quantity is 28.2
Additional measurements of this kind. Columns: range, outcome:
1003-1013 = 28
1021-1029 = 30.4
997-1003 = 28.3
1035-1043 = 30.9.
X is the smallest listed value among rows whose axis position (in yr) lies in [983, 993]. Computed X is 25.8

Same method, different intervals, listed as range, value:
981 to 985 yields 26.6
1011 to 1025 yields 29.2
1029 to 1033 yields 31.1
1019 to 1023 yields 29.7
